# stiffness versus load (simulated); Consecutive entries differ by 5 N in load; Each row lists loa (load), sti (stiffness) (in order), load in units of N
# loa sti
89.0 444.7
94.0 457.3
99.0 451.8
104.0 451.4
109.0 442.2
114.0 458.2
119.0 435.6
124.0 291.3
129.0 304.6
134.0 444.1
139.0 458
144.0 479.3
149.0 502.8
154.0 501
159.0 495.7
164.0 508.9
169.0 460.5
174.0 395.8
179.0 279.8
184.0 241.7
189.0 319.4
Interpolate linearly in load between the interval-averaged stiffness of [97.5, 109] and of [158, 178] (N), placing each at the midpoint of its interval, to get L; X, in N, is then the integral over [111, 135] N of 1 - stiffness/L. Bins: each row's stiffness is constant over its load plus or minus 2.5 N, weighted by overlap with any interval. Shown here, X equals 3.5 N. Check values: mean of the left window 450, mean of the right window 449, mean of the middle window 384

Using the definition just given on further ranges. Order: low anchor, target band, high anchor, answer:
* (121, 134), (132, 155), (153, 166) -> -3.36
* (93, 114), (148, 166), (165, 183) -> -4.83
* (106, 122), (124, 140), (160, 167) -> 2.91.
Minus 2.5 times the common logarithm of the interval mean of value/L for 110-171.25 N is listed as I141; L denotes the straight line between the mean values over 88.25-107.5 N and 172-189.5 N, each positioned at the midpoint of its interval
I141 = -0.197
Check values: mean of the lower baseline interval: 451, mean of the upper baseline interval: 306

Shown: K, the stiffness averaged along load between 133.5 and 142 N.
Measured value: 454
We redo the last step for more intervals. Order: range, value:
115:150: 415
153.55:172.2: 487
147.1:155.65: 502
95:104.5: 453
